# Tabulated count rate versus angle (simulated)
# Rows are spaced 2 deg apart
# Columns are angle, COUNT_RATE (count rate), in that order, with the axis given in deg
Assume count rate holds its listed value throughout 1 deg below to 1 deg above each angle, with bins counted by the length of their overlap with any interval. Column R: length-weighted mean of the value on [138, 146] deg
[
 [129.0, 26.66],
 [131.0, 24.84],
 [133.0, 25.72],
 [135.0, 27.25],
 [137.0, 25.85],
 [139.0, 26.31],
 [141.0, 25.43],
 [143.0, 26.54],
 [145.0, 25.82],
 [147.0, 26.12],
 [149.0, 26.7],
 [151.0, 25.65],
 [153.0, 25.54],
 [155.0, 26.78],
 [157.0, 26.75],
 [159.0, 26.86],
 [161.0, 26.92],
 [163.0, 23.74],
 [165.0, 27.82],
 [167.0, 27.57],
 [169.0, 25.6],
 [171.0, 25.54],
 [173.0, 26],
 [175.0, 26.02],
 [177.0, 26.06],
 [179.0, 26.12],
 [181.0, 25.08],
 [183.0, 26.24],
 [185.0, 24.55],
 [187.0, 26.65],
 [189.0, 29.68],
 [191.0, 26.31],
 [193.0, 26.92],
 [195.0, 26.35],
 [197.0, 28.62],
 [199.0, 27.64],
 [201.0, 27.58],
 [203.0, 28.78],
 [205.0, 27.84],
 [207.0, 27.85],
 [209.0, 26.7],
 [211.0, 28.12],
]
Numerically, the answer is 26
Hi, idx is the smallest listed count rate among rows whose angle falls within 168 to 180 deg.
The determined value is 25.54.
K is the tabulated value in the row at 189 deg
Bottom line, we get 29.68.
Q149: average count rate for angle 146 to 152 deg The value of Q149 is 26.2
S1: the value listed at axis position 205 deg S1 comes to 27.84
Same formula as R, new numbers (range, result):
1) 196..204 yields 28.2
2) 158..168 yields 26.6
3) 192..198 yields 27.3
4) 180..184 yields 25.7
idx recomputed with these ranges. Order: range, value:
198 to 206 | 27.58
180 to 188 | 24.55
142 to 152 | 25.65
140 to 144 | 25.43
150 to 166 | 23.74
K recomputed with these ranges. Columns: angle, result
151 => 25.65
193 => 26.92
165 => 27.82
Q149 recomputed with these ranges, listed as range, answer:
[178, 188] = 25.7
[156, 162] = 26.8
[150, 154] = 25.6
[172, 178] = 26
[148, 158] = 26.3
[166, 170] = 26.6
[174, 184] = 25.9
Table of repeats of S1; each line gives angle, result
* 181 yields 25.08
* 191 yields 26.31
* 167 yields 27.57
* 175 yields 26.02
